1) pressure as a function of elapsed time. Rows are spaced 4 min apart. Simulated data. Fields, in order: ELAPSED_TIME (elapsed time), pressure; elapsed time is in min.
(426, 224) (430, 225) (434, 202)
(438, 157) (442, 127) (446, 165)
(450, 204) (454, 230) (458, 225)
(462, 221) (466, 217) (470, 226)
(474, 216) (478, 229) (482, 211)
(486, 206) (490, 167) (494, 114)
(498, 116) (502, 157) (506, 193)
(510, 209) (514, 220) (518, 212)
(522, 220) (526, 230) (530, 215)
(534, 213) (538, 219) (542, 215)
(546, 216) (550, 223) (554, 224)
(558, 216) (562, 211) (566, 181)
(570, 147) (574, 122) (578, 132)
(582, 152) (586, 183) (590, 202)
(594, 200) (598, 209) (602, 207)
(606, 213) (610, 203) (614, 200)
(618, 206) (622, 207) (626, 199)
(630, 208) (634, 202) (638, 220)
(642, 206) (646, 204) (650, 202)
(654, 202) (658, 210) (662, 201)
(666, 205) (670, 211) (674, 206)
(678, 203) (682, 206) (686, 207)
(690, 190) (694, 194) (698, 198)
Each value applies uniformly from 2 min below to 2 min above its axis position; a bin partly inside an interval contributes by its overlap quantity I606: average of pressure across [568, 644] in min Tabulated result 190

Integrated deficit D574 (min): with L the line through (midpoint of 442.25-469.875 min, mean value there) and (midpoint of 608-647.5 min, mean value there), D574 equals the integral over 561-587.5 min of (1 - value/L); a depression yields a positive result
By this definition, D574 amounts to 6.0 min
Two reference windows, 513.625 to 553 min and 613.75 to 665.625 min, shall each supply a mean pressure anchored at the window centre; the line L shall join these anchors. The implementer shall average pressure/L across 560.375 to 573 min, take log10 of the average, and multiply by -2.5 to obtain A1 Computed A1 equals 0.23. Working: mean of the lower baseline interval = 218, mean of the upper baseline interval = 205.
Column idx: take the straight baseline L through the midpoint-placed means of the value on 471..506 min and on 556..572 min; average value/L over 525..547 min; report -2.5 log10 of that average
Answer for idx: -0.17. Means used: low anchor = 179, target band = 218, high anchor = 189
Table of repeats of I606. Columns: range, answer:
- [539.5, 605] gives 191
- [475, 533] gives 194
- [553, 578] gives 178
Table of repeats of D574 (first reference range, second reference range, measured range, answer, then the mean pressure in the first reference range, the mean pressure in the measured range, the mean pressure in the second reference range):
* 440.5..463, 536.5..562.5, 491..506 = 4.8 min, 196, 140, 218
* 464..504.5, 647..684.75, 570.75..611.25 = 3.4 min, 186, 181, 205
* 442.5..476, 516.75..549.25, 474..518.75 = 5.9 min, 209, 186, 218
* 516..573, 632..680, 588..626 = 0.4 min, 209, 205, 206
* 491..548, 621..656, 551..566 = -1.0 min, 196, 213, 206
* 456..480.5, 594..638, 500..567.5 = 1.4 min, 222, 210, 206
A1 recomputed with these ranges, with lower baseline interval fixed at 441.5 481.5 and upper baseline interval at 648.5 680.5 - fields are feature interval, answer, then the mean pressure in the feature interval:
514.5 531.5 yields -0.06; 219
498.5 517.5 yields 0.10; 190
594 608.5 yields -0.01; 208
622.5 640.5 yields -0.01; 207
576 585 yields 0.37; 147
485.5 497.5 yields 0.35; 151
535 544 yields -0.05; 217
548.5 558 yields -0.07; 222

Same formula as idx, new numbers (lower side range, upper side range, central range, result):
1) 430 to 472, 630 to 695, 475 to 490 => -0.05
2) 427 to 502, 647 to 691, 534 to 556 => -0.12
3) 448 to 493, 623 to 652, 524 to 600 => 0.07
